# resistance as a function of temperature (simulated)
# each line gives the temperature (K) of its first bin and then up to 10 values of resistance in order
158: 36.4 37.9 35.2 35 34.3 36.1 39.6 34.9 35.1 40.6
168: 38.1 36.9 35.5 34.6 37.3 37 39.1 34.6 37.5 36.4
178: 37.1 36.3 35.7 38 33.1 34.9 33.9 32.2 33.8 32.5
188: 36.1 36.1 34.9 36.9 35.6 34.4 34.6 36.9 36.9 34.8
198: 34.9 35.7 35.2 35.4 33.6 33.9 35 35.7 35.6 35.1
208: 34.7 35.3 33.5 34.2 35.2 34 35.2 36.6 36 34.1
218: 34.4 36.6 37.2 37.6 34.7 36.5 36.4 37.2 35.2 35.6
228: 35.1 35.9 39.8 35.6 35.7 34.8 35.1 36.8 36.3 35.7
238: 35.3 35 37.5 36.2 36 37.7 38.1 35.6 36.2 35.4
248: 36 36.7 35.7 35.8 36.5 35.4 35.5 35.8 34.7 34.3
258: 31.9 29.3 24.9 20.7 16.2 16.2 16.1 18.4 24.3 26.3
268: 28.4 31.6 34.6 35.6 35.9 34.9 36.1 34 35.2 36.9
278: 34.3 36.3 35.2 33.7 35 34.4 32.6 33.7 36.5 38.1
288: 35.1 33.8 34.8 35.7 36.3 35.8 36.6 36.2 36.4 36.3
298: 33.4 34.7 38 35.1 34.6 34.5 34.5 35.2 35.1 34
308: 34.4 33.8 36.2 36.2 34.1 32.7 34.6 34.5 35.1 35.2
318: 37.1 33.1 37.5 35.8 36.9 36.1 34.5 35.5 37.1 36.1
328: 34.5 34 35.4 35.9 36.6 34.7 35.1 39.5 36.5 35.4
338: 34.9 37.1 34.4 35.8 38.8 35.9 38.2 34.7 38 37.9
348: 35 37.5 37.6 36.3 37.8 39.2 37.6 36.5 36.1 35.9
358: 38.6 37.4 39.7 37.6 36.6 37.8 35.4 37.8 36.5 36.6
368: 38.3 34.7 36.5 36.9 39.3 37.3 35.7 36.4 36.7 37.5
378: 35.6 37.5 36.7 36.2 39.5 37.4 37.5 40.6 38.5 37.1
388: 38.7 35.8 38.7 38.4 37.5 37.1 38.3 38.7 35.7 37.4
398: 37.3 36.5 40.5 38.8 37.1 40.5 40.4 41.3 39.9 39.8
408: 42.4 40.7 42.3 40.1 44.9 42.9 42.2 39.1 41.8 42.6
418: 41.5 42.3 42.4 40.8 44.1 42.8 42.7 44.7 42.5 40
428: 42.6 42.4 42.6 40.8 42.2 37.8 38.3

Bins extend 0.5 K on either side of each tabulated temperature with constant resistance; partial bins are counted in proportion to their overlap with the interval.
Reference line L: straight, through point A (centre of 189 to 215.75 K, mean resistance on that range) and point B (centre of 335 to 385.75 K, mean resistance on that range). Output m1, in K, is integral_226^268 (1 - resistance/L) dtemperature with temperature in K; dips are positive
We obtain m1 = 3.55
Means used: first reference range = 35.2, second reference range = 37.1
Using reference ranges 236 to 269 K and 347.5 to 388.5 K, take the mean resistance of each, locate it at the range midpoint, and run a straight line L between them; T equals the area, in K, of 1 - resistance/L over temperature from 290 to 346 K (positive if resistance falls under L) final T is -1.3 K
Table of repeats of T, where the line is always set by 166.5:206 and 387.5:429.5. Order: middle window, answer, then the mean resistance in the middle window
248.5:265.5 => 3.7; 29.1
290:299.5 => 0.6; 35.7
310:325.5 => 1.3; 35.3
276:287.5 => 0.8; 35.2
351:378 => 1.6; 37.1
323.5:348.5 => 1.8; 36.1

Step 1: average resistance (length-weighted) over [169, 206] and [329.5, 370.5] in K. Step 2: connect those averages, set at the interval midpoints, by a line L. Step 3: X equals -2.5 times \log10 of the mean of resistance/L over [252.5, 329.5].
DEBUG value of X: 0.09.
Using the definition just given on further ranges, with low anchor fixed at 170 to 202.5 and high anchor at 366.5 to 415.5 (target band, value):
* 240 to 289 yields 0.13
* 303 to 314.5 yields 0.08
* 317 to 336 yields 0.05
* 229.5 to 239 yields 0.00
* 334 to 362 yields 0.03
